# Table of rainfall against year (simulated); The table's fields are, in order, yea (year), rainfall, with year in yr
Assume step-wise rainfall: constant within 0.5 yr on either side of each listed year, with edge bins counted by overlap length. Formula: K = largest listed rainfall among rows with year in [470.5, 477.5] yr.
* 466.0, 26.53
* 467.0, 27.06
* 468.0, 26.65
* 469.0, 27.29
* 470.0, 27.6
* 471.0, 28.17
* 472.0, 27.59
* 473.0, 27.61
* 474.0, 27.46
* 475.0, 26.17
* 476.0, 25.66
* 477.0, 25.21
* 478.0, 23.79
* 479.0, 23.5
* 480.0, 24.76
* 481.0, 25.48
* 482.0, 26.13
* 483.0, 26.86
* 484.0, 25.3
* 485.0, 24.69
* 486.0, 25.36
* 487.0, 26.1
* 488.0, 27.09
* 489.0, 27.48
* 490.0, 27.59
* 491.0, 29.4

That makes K 28.17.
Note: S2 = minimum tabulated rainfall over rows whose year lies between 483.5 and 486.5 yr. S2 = 24.69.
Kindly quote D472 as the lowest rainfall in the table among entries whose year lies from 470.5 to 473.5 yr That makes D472 27.59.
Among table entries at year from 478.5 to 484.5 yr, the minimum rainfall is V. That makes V 23.5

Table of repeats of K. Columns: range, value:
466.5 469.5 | 27.29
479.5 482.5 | 26.13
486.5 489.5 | 27.48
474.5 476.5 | 26.17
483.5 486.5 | 25.36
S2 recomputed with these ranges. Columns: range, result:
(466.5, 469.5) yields 26.65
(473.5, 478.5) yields 23.79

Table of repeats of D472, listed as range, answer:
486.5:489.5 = 26.1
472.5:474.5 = 27.46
